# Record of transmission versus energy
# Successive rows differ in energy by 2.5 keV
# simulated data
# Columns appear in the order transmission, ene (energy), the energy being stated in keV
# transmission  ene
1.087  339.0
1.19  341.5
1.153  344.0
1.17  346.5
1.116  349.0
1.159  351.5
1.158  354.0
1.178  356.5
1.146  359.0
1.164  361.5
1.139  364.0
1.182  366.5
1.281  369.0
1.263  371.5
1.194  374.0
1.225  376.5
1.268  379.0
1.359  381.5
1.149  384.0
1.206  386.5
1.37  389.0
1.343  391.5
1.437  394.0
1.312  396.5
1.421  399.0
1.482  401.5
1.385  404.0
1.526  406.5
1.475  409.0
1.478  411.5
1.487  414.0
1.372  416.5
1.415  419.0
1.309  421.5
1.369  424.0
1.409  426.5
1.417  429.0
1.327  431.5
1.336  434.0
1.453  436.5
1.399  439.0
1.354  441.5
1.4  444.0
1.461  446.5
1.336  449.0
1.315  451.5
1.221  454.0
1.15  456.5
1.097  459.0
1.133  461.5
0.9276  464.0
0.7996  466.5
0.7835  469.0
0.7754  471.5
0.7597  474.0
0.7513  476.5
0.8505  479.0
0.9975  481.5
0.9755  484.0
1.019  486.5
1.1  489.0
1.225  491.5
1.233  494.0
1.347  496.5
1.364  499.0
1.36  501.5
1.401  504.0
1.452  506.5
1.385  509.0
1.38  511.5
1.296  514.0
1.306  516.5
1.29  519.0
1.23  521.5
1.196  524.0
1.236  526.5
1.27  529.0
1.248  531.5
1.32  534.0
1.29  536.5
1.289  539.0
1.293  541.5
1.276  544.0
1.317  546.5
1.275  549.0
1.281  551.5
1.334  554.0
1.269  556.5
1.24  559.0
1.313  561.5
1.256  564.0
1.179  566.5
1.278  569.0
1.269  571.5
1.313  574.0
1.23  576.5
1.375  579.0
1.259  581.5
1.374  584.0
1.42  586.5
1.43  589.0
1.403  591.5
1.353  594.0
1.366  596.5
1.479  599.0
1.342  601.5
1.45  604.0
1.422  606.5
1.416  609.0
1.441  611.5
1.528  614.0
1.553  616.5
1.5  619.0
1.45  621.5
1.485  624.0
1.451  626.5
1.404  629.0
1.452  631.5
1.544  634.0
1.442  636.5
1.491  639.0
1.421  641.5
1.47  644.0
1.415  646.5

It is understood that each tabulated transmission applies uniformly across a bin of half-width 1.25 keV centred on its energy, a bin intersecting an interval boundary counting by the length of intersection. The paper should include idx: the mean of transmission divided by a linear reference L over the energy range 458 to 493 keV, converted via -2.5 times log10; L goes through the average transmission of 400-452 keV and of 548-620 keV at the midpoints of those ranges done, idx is 0.42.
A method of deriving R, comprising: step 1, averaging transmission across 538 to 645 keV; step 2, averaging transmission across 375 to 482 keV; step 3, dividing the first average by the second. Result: 1.10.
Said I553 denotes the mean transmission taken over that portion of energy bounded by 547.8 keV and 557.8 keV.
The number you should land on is 1.29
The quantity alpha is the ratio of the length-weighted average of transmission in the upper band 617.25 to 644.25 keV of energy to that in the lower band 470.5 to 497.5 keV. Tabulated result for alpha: 1.46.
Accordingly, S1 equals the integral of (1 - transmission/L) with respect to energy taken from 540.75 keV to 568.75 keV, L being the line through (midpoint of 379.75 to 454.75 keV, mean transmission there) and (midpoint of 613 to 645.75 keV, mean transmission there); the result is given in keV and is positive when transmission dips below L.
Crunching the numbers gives 3.2 keV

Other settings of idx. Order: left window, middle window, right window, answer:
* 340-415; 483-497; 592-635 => 0.19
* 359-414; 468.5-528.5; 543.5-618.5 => 0.15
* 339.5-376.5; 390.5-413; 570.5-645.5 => -0.17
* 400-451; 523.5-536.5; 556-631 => 0.10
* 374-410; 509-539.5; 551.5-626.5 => 0.06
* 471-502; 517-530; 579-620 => -0.06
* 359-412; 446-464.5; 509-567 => 0.08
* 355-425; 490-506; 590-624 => 0.04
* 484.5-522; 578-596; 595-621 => 0.03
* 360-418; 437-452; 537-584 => -0.06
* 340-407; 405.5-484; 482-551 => 0.04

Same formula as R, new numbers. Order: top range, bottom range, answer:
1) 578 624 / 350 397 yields 1.15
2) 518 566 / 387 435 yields 0.91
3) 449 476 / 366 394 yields 0.79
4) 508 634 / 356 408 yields 1.04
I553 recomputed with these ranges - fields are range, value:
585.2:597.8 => 1.39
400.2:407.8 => 1.46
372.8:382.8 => 1.26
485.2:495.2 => 1.14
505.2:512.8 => 1.4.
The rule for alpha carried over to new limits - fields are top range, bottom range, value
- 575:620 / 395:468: 1.06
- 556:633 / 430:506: 1.19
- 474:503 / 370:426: 0.81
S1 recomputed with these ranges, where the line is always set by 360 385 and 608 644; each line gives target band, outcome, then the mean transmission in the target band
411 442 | -2.9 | 1.39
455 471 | 4.1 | 0.976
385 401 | -1.4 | 1.35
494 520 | 0.0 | 1.35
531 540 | 0.6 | 1.29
